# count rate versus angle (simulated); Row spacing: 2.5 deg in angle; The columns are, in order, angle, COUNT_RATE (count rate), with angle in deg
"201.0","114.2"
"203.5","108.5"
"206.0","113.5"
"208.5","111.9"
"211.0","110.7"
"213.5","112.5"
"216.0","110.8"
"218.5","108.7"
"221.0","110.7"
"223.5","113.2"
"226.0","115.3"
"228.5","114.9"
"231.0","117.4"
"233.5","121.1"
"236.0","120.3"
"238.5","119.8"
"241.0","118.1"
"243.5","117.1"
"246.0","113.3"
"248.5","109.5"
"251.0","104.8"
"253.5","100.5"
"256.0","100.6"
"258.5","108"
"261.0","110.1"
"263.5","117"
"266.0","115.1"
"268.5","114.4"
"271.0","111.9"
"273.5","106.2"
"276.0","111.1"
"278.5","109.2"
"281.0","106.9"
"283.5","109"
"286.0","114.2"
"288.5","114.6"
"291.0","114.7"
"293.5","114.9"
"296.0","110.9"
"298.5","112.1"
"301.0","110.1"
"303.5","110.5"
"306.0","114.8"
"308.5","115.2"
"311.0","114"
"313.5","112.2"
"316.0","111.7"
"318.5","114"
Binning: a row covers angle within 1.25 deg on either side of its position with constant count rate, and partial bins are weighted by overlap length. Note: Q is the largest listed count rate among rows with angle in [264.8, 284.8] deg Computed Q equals 115.1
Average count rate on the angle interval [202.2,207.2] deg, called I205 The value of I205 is 111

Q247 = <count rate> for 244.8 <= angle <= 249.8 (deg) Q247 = 111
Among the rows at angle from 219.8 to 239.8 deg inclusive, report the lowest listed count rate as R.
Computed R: 110.7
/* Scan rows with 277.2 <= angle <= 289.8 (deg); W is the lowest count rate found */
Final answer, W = 106.9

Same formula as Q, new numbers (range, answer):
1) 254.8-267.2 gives 117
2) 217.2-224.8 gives 113.2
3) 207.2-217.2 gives 112.5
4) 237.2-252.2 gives 119.8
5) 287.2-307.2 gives 114.9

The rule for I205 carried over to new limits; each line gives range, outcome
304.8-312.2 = 115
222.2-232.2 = 115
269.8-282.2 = 109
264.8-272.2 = 114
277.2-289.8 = 111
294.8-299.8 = 111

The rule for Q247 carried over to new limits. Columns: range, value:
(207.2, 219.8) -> 111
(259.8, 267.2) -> 114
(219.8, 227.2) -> 113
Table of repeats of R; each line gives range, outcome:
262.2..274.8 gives 106.2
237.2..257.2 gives 100.5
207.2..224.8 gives 108.7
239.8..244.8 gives 117.1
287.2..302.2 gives 110.1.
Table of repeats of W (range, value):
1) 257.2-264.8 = 108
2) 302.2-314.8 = 110.5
